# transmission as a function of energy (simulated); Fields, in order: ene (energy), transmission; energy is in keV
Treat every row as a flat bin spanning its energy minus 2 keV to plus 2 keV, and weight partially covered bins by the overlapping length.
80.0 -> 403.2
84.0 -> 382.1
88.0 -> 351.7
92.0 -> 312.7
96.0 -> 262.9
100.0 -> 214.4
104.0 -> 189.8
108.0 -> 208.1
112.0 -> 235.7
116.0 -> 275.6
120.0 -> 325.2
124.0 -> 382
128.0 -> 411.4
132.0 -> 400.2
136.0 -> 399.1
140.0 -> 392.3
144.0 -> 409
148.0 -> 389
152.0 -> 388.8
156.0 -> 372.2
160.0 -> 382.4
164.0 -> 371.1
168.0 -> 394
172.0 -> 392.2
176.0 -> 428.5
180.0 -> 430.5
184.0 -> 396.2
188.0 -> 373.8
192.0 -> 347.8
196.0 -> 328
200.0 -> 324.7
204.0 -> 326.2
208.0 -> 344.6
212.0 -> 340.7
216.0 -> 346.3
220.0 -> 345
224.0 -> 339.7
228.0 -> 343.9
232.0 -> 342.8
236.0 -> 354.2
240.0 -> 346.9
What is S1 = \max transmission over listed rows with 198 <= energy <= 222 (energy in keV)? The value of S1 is 346.3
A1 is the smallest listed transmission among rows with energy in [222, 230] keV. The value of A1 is 339.7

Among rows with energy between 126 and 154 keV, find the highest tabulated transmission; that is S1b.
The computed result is 411.4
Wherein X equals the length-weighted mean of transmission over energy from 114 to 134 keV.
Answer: 359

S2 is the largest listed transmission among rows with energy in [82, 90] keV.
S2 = 382.1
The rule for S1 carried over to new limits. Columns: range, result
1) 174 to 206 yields 430.5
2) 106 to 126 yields 382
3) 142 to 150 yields 409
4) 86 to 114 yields 351.7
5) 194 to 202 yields 328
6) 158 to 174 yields 394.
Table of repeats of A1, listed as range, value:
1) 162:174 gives 371.1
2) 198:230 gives 324.7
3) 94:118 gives 189.8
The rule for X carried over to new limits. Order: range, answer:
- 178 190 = 400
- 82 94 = 349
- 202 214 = 337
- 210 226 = 343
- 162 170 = 383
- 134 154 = 396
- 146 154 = 389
